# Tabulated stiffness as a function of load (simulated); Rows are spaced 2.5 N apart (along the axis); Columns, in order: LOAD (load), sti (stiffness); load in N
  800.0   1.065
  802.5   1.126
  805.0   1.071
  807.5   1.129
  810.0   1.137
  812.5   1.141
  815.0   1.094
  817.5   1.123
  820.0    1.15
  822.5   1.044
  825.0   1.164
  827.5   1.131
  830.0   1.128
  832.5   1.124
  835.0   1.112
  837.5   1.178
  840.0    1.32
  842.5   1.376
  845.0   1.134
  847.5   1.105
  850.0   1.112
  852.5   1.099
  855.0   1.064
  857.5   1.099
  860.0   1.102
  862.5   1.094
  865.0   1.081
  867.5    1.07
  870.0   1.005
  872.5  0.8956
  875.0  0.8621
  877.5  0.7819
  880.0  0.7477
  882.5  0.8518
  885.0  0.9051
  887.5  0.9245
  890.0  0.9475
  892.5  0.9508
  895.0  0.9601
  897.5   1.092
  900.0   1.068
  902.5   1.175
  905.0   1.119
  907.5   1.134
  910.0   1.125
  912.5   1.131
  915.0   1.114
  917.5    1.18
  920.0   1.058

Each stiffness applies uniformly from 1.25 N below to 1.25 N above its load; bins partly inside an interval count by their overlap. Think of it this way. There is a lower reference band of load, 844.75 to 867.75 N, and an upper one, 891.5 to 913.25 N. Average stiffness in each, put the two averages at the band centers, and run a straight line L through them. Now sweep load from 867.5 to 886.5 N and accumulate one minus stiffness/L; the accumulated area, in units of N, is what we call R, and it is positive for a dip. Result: 3.7 N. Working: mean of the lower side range 1.1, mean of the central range 0.879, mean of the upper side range 1.08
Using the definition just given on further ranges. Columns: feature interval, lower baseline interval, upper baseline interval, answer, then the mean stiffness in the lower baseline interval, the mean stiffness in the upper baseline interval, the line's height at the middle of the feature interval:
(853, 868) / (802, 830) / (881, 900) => -1.0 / 1.12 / 0.953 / 1.02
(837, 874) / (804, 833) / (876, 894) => -4.8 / 1.12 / 0.874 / 0.983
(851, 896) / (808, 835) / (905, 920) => 6.3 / 1.12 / 1.13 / 1.13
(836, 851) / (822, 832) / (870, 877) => -2.4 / 1.12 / 0.891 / 1.04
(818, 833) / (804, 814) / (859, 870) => -0.2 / 1.12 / 1.08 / 1.11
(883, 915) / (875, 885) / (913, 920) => -2.1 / 0.816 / 1.13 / 0.979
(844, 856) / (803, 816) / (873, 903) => -1.0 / 1.12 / 0.932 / 1.02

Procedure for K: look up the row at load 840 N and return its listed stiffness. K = 1.32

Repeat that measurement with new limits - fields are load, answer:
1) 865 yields 1.081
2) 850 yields 1.112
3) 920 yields 1.058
